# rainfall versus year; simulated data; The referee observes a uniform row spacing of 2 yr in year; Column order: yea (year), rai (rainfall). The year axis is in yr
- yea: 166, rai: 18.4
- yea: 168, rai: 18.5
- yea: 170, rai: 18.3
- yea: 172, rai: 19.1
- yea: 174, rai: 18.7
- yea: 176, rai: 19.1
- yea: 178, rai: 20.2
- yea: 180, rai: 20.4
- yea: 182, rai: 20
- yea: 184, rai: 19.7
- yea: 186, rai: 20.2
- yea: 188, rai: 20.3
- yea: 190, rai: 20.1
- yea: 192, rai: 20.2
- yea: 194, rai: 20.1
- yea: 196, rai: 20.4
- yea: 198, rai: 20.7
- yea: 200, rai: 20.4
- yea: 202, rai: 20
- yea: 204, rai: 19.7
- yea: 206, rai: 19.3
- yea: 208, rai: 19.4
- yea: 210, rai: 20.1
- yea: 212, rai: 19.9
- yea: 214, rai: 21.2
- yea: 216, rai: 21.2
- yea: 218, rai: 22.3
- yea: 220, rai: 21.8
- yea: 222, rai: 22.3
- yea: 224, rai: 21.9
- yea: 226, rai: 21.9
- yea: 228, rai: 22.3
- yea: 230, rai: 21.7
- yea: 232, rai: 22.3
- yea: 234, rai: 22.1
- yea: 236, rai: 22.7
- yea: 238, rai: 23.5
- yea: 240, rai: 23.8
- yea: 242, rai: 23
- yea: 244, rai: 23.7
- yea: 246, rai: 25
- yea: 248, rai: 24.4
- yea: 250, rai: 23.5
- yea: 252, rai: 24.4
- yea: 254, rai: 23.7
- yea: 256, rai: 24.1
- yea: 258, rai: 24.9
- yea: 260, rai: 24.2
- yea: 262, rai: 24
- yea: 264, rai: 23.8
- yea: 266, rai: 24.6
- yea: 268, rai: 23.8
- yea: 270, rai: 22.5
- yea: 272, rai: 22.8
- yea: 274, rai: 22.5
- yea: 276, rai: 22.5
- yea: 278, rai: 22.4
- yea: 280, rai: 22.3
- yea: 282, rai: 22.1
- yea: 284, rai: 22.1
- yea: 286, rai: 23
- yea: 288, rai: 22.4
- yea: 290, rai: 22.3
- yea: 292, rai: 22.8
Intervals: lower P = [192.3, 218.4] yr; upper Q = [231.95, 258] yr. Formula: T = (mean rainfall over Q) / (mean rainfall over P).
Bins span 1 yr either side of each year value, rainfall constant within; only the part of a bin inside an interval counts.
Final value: 1.16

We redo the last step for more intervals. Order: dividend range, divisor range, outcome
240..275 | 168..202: 1.20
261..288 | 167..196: 1.17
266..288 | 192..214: 1.13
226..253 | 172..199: 1.16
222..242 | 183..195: 1.12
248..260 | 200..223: 1.17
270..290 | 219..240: 1.01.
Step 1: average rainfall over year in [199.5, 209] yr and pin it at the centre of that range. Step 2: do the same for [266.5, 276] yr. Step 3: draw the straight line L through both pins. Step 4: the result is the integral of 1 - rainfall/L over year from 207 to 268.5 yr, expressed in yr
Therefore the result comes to -4.2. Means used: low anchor 19.7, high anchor 22.9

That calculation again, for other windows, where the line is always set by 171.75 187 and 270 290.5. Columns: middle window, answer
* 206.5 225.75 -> -0.4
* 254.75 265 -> -1.1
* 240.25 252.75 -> -1.4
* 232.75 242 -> -0.7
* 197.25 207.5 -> 0.2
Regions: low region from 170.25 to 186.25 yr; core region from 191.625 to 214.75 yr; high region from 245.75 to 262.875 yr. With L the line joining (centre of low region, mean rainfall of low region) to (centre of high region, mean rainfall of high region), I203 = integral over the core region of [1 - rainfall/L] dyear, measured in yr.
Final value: 1.1 yr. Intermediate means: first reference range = 19.6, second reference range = 24.2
